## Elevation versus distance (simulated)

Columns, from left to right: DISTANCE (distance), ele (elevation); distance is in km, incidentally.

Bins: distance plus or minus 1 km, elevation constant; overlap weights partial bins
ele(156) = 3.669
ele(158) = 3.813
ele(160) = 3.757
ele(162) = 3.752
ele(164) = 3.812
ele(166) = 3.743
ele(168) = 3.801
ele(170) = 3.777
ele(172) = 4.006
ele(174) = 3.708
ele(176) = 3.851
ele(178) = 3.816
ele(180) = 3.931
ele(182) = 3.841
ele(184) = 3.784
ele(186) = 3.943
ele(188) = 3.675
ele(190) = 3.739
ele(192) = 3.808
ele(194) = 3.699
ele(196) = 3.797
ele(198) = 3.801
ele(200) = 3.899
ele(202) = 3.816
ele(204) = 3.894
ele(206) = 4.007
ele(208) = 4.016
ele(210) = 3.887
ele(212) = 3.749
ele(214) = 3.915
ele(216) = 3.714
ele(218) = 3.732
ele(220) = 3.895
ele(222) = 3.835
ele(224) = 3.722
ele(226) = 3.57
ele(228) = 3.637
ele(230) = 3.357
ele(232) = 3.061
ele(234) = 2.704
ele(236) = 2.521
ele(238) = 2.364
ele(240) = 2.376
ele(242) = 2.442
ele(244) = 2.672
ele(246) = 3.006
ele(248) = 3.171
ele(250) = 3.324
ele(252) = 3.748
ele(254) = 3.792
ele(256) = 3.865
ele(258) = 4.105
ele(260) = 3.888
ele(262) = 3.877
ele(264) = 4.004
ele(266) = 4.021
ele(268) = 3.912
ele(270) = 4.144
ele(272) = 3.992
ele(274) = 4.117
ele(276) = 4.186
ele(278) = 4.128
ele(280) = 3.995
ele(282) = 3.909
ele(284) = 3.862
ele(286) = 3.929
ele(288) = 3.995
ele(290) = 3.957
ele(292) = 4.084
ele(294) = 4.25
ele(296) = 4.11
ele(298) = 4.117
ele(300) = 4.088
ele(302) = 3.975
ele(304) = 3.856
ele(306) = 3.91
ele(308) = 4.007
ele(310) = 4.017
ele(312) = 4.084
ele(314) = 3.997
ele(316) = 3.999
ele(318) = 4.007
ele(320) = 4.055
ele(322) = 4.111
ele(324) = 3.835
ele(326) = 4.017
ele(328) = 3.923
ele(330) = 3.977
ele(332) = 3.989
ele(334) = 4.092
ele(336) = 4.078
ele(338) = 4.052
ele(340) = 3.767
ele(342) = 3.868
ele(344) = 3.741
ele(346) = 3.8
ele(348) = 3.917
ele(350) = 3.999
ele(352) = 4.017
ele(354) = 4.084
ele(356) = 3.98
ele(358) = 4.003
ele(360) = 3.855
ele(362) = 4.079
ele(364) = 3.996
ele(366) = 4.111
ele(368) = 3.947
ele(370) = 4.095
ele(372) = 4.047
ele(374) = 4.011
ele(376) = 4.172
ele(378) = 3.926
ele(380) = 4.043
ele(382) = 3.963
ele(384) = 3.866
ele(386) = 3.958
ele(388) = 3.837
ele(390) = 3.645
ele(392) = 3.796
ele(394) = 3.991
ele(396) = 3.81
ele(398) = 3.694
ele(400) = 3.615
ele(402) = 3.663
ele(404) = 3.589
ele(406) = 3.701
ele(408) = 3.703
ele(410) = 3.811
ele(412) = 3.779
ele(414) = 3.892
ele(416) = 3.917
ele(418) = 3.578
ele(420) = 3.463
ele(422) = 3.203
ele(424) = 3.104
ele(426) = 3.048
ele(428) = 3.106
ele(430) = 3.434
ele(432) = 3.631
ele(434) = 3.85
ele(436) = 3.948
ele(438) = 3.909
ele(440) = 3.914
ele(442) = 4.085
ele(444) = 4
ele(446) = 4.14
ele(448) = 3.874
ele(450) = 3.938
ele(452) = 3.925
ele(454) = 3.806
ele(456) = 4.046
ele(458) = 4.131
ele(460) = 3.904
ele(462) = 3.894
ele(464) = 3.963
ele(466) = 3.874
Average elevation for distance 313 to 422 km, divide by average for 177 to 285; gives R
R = 1.1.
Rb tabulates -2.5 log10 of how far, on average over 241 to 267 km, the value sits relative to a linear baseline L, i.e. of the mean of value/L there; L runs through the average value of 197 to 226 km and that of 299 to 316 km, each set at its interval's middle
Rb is 0.11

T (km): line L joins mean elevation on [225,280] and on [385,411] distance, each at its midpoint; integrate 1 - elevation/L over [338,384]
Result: -3.6 km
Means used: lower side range 3.49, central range 3.97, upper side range 3.75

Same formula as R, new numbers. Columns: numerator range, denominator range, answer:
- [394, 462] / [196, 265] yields 1.06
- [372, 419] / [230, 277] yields 1.11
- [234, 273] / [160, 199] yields 0.90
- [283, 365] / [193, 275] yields 1.11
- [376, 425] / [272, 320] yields 0.93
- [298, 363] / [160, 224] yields 1.04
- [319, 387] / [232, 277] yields 1.15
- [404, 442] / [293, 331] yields 0.90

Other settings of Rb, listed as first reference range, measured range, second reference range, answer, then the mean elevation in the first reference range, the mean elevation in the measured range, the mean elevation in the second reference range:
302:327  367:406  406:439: -0.04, 3.99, 3.87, 3.59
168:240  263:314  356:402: -0.07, 3.65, 4.03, 3.93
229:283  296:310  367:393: -0.09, 3.51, 4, 3.95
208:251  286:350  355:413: -0.10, 3.29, 3.99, 3.89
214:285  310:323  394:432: -0.13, 3.57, 4.04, 3.57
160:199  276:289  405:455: -0.06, 3.8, 3.99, 3.71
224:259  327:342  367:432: -0.14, 3.18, 3.97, 3.73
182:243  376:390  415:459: -0.07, 3.55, 3.93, 3.73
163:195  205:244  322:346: 0.14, 3.81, 3.38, 3.94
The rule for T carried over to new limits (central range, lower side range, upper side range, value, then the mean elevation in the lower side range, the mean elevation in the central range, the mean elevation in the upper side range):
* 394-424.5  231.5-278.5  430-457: 1.4 km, 3.47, 3.66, 3.91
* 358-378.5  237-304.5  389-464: -1.5 km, 3.74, 4.03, 3.75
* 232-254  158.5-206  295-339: 5.7 km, 3.82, 2.89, 4.01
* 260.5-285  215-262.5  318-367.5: -3.2 km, 3.34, 4.01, 3.97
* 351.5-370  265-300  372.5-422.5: -0.7 km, 4.04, 4.01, 3.79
